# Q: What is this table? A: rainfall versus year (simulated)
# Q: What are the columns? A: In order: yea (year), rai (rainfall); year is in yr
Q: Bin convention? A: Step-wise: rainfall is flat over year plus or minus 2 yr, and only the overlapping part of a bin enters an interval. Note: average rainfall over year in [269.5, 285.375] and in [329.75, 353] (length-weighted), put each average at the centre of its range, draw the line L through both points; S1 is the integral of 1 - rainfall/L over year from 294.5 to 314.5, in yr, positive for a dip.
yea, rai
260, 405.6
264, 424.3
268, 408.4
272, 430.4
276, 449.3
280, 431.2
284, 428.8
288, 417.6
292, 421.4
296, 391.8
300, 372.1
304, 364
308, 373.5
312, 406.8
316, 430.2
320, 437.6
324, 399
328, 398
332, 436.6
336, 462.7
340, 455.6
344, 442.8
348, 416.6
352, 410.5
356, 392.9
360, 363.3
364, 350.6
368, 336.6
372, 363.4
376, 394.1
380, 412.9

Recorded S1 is 2.4 yr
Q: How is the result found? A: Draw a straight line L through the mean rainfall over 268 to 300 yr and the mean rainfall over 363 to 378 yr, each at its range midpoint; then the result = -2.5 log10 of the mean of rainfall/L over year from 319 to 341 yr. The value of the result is -0.11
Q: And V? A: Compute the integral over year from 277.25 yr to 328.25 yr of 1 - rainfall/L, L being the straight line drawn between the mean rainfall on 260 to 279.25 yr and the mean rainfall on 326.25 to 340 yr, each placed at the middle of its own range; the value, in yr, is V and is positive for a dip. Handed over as 2.9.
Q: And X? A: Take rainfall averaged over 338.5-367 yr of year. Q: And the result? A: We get 401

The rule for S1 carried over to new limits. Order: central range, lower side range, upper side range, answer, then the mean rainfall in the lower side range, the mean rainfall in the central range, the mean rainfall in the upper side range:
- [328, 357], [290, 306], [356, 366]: -4.6 yr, 387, 430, 364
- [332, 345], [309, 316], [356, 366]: -2.3 yr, 409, 452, 364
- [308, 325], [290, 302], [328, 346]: 0.2 yr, 395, 414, 444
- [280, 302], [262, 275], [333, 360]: 0.8 yr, 423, 409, 425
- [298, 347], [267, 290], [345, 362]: -0.5 yr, 428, 415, 399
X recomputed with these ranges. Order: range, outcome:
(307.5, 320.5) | 414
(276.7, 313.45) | 402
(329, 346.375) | 446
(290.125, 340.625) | 410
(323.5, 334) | 413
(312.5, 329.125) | 416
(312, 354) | 428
